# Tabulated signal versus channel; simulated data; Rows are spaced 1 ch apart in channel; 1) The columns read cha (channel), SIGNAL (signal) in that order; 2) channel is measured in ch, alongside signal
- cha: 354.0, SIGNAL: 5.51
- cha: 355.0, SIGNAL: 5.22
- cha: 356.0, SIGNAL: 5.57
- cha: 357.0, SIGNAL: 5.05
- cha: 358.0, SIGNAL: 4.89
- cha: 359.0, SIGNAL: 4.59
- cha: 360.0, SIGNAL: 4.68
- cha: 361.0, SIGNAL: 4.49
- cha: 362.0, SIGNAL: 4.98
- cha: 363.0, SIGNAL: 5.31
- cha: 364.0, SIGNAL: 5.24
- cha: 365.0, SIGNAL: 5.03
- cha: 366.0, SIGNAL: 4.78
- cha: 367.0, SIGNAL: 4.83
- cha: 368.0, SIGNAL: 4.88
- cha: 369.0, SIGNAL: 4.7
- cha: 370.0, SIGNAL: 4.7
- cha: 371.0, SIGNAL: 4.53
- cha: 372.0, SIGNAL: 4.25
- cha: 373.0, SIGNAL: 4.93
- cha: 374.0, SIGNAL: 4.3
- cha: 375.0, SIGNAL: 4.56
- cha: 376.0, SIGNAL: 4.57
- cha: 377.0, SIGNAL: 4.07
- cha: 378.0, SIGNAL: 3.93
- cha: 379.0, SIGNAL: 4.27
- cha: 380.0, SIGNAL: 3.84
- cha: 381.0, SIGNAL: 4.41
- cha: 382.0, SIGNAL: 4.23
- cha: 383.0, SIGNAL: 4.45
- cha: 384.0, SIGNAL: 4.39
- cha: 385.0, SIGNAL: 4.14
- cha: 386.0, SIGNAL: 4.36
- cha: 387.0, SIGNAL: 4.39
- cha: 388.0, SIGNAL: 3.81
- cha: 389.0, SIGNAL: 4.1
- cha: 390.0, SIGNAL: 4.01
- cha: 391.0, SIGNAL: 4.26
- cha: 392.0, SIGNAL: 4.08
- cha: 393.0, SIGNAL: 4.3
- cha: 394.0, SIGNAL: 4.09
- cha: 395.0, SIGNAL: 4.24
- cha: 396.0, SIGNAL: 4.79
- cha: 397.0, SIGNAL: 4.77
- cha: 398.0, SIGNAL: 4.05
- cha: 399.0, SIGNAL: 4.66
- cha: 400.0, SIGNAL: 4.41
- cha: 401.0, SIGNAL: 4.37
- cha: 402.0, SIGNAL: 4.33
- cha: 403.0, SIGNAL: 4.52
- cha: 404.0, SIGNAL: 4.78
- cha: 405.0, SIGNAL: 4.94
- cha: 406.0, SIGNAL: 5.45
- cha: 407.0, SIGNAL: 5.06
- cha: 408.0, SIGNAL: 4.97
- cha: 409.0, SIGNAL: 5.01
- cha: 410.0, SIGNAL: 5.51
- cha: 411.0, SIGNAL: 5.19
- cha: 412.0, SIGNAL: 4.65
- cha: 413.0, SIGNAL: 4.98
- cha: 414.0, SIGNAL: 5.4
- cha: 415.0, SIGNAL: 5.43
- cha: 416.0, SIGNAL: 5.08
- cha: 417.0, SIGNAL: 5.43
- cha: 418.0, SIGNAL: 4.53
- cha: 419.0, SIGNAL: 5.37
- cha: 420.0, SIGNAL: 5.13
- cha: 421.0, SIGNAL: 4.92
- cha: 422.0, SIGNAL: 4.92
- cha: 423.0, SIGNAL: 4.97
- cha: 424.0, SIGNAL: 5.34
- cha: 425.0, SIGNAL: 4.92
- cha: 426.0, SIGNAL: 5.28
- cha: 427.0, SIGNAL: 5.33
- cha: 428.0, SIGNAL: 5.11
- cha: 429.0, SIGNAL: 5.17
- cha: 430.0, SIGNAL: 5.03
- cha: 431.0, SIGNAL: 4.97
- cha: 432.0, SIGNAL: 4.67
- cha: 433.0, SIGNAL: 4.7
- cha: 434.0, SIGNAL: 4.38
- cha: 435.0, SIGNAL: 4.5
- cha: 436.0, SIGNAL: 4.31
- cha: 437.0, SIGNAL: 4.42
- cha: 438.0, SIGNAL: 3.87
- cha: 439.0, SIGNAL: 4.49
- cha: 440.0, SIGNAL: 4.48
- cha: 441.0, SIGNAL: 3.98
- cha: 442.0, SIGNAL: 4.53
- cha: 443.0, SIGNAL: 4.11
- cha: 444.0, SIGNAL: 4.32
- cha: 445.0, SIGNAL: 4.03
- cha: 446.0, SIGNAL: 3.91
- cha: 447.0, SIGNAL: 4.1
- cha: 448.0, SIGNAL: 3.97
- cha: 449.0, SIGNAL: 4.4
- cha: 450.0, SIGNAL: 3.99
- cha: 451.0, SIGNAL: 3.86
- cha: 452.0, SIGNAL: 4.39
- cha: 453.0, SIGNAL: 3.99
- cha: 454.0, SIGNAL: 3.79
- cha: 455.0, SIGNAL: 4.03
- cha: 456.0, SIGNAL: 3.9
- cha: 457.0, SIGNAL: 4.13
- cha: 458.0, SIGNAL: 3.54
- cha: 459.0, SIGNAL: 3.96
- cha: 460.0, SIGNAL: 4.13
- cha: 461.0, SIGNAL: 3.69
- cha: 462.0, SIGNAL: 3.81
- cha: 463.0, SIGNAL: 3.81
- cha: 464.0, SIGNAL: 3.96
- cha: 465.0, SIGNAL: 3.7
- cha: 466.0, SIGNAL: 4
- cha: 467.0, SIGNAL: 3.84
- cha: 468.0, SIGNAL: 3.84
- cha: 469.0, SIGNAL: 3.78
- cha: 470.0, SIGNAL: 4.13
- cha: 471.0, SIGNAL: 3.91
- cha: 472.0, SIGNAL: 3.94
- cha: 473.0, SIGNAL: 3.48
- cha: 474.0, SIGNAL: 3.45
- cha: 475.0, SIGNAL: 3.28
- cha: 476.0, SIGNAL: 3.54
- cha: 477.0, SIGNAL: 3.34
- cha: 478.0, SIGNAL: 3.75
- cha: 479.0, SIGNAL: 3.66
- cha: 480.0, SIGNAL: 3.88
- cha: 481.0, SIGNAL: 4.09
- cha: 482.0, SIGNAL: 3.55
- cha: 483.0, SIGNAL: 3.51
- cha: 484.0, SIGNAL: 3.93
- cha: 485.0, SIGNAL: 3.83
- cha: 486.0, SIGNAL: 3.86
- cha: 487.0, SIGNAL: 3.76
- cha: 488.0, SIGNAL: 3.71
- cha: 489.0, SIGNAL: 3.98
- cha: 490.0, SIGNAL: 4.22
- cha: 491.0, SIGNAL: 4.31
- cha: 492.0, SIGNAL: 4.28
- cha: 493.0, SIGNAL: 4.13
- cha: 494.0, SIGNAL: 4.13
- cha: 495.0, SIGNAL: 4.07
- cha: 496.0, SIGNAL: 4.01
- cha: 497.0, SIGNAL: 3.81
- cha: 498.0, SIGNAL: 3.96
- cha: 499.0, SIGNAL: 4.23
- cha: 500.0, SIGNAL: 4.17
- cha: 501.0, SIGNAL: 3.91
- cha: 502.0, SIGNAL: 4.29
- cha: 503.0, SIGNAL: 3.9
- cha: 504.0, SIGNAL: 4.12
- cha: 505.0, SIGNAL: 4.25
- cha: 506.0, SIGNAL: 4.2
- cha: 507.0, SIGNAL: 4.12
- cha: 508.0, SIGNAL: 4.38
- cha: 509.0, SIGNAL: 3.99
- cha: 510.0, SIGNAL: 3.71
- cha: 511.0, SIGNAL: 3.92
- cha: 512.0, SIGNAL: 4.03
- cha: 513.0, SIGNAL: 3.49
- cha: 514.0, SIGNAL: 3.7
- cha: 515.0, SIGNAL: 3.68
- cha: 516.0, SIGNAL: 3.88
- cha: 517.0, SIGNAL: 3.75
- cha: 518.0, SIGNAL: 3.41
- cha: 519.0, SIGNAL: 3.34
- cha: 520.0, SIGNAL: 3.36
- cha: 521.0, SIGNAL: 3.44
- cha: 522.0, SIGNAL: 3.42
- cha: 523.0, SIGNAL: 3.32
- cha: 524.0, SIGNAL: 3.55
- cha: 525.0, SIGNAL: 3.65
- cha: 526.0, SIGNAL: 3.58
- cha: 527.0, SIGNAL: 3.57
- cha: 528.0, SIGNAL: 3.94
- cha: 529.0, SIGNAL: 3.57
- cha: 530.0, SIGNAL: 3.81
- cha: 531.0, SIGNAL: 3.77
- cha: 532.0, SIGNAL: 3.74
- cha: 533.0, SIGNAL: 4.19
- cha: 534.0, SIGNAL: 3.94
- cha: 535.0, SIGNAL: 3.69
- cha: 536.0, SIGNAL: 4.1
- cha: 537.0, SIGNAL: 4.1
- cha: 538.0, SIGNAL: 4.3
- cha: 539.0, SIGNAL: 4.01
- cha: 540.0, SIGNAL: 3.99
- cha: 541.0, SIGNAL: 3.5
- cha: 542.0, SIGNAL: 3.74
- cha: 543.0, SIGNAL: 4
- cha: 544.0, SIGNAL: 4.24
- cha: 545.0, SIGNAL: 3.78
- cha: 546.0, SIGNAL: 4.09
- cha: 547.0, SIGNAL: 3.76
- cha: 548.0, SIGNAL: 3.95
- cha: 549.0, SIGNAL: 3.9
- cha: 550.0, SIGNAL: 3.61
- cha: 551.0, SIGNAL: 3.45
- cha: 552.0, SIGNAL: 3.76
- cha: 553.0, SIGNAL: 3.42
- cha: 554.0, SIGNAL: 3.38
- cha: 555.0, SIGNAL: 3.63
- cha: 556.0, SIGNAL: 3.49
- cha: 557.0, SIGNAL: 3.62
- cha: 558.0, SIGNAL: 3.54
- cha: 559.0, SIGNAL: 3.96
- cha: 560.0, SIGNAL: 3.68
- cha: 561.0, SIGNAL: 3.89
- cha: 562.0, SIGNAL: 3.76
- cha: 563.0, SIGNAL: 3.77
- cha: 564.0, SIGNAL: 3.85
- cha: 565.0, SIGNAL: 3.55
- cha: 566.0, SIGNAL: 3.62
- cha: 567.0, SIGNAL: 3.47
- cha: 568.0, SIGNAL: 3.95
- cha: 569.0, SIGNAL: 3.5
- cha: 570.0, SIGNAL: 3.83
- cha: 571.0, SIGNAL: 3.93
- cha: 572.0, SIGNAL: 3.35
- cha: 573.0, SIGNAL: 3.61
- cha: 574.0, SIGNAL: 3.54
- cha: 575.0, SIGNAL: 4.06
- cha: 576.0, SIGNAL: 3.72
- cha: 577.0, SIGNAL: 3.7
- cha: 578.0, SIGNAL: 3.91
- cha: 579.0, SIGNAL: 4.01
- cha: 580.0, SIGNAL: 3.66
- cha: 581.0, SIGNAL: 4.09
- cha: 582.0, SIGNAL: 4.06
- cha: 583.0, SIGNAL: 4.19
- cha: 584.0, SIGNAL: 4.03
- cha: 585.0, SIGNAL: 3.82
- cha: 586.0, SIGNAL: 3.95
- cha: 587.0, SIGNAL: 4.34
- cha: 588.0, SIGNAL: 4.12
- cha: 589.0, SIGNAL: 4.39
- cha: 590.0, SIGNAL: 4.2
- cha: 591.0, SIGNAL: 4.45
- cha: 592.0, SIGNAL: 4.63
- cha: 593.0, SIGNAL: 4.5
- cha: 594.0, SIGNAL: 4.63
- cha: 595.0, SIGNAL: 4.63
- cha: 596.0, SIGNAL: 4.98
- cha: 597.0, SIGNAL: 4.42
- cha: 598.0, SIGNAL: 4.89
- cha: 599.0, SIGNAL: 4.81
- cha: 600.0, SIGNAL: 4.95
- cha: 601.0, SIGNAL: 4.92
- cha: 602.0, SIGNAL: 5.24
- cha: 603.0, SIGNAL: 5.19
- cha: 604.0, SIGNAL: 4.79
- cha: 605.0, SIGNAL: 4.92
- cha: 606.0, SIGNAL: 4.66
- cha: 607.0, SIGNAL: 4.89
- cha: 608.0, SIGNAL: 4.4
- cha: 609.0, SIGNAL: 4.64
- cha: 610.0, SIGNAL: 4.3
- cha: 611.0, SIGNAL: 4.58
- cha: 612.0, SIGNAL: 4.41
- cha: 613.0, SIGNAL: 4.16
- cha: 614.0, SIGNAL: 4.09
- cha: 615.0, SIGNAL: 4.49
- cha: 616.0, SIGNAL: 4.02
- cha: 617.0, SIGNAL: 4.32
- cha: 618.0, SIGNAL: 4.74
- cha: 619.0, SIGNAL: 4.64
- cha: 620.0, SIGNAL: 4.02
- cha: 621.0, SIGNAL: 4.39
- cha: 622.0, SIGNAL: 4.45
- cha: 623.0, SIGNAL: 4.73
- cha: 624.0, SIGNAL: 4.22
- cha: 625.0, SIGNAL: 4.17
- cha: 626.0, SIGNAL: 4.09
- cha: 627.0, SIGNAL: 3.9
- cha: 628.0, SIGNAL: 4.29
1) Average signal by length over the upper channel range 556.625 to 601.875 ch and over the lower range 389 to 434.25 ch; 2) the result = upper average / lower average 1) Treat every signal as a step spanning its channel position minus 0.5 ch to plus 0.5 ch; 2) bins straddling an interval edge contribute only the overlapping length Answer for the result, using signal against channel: 0.84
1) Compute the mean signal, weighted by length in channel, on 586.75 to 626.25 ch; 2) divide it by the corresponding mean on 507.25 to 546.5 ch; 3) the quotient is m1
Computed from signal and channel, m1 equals 1.20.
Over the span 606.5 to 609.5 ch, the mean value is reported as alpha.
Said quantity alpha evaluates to 4.64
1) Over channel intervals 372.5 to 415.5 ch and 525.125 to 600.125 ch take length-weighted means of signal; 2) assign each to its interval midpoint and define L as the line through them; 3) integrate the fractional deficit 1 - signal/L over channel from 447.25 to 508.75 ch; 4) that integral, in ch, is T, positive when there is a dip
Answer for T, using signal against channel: 4.4 ch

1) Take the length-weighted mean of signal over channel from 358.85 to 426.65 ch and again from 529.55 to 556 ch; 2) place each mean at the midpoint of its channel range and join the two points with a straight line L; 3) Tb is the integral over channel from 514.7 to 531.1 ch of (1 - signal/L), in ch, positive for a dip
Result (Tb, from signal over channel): 1.5 ch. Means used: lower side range 4.68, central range 3.59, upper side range 3.83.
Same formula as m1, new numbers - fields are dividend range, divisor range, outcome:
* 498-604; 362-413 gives 0.87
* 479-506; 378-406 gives 0.92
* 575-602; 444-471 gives 1.09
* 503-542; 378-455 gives 0.83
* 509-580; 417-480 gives 0.88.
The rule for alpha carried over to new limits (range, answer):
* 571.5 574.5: 3.5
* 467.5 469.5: 3.81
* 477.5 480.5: 3.76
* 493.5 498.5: 4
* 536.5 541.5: 3.98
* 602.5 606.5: 4.89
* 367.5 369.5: 4.79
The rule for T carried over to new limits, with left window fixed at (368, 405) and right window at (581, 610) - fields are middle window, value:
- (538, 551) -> 1.8 ch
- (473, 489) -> 2.8 ch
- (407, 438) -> -4.1 ch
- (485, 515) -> 3.0 ch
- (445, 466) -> 2.2 ch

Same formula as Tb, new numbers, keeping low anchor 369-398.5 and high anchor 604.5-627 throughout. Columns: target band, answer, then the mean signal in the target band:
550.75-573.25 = 3.76 ch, 3.66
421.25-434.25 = -1.99 ch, 4.99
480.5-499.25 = 1.70 ch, 3.96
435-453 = 0.61 ch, 4.19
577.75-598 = 0.60 ch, 4.27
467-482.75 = 2.32 ch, 3.71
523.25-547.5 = 2.90 ch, 3.85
